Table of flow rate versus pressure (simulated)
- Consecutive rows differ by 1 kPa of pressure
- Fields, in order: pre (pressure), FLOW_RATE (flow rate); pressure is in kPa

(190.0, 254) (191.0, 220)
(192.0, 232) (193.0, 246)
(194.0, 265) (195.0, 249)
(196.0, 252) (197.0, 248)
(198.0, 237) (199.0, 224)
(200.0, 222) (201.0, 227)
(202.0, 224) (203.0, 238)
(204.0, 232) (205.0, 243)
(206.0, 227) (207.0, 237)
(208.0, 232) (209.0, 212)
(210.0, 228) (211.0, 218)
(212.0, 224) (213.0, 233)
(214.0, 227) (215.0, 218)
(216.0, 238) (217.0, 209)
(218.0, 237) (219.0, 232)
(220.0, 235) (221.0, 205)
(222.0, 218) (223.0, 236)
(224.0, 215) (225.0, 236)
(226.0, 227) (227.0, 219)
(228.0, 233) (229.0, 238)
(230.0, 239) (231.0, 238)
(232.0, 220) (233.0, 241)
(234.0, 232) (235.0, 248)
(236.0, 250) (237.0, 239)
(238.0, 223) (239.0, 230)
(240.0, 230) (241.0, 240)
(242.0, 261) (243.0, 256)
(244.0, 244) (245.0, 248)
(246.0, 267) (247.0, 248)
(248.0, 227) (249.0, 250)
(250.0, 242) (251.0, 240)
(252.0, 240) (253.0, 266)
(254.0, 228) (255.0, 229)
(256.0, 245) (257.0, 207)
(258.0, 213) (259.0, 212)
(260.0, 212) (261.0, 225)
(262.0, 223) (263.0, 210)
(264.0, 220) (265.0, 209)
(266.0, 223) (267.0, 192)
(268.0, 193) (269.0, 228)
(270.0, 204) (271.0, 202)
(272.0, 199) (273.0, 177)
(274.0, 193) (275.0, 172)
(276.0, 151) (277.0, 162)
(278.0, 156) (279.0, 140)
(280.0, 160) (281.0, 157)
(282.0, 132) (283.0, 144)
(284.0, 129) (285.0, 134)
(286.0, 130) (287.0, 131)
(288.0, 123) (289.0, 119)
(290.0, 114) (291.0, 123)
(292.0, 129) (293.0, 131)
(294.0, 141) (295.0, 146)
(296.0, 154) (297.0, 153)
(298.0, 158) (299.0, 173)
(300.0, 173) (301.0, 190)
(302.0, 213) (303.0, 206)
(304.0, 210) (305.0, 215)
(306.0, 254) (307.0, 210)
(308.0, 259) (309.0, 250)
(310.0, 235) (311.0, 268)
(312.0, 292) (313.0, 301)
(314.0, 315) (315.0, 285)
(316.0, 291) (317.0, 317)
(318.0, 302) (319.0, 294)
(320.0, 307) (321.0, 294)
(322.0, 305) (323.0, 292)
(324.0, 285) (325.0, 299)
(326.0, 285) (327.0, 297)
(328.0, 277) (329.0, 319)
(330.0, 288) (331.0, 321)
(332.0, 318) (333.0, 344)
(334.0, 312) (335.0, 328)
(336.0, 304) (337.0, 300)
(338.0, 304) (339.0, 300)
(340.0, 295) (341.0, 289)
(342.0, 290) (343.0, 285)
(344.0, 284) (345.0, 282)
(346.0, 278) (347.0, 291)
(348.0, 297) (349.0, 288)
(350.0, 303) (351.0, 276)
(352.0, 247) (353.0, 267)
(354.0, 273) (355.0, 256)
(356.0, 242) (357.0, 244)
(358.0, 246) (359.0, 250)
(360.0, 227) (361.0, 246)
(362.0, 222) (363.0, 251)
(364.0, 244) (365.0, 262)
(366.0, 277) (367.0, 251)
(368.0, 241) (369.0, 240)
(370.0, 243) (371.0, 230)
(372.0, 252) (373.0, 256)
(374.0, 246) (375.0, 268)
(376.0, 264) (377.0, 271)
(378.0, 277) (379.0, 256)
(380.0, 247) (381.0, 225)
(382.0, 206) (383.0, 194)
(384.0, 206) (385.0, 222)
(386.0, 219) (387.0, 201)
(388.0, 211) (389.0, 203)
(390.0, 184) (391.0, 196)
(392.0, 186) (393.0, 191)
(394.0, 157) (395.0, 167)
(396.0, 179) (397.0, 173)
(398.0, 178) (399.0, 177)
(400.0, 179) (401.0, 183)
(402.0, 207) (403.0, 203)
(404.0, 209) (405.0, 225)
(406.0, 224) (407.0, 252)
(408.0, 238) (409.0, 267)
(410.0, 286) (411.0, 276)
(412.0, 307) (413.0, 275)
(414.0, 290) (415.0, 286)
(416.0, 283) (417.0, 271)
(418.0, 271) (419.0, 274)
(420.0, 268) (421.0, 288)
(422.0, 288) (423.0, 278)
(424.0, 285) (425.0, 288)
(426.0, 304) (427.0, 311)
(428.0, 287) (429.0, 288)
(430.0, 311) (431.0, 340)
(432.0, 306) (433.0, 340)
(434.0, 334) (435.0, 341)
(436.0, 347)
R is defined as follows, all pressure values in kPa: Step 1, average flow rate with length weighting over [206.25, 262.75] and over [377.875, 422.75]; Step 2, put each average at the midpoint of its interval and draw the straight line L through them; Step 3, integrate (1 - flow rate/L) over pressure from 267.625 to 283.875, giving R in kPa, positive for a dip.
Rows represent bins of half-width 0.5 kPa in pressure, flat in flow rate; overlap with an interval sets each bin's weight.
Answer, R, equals 4.2 kPa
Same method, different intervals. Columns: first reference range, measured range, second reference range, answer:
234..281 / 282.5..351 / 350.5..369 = -2.0 kPa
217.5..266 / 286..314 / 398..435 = 6.4 kPa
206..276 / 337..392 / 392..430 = -2.6 kPa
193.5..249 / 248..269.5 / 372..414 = 0.7 kPa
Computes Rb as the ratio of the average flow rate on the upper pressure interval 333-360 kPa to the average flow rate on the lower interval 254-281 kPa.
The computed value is 1.42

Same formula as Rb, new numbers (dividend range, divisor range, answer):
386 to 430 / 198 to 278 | 1.07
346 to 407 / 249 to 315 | 1.19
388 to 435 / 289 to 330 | 1.06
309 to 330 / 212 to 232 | 1.28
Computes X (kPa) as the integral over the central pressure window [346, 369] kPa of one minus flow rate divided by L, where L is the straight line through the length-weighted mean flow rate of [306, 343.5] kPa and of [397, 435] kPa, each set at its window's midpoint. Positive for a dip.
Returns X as 2.0 kPa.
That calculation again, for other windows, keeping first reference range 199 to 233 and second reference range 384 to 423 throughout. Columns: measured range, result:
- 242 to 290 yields 6.38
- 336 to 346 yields -2.77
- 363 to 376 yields -1.27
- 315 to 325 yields -3.03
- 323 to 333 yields -3.15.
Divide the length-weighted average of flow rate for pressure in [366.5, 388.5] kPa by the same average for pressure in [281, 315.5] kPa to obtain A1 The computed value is 1.3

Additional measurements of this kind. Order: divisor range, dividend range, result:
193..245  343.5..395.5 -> 1.04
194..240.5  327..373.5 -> 1.19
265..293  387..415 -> 1.35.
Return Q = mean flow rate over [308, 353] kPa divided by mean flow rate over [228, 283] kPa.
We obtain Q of 1.4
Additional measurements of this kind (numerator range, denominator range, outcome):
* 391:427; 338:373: 0.91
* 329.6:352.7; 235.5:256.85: 1.22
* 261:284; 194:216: 0.79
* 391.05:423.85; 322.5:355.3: 0.80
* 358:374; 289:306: 1.49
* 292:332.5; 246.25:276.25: 1.15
